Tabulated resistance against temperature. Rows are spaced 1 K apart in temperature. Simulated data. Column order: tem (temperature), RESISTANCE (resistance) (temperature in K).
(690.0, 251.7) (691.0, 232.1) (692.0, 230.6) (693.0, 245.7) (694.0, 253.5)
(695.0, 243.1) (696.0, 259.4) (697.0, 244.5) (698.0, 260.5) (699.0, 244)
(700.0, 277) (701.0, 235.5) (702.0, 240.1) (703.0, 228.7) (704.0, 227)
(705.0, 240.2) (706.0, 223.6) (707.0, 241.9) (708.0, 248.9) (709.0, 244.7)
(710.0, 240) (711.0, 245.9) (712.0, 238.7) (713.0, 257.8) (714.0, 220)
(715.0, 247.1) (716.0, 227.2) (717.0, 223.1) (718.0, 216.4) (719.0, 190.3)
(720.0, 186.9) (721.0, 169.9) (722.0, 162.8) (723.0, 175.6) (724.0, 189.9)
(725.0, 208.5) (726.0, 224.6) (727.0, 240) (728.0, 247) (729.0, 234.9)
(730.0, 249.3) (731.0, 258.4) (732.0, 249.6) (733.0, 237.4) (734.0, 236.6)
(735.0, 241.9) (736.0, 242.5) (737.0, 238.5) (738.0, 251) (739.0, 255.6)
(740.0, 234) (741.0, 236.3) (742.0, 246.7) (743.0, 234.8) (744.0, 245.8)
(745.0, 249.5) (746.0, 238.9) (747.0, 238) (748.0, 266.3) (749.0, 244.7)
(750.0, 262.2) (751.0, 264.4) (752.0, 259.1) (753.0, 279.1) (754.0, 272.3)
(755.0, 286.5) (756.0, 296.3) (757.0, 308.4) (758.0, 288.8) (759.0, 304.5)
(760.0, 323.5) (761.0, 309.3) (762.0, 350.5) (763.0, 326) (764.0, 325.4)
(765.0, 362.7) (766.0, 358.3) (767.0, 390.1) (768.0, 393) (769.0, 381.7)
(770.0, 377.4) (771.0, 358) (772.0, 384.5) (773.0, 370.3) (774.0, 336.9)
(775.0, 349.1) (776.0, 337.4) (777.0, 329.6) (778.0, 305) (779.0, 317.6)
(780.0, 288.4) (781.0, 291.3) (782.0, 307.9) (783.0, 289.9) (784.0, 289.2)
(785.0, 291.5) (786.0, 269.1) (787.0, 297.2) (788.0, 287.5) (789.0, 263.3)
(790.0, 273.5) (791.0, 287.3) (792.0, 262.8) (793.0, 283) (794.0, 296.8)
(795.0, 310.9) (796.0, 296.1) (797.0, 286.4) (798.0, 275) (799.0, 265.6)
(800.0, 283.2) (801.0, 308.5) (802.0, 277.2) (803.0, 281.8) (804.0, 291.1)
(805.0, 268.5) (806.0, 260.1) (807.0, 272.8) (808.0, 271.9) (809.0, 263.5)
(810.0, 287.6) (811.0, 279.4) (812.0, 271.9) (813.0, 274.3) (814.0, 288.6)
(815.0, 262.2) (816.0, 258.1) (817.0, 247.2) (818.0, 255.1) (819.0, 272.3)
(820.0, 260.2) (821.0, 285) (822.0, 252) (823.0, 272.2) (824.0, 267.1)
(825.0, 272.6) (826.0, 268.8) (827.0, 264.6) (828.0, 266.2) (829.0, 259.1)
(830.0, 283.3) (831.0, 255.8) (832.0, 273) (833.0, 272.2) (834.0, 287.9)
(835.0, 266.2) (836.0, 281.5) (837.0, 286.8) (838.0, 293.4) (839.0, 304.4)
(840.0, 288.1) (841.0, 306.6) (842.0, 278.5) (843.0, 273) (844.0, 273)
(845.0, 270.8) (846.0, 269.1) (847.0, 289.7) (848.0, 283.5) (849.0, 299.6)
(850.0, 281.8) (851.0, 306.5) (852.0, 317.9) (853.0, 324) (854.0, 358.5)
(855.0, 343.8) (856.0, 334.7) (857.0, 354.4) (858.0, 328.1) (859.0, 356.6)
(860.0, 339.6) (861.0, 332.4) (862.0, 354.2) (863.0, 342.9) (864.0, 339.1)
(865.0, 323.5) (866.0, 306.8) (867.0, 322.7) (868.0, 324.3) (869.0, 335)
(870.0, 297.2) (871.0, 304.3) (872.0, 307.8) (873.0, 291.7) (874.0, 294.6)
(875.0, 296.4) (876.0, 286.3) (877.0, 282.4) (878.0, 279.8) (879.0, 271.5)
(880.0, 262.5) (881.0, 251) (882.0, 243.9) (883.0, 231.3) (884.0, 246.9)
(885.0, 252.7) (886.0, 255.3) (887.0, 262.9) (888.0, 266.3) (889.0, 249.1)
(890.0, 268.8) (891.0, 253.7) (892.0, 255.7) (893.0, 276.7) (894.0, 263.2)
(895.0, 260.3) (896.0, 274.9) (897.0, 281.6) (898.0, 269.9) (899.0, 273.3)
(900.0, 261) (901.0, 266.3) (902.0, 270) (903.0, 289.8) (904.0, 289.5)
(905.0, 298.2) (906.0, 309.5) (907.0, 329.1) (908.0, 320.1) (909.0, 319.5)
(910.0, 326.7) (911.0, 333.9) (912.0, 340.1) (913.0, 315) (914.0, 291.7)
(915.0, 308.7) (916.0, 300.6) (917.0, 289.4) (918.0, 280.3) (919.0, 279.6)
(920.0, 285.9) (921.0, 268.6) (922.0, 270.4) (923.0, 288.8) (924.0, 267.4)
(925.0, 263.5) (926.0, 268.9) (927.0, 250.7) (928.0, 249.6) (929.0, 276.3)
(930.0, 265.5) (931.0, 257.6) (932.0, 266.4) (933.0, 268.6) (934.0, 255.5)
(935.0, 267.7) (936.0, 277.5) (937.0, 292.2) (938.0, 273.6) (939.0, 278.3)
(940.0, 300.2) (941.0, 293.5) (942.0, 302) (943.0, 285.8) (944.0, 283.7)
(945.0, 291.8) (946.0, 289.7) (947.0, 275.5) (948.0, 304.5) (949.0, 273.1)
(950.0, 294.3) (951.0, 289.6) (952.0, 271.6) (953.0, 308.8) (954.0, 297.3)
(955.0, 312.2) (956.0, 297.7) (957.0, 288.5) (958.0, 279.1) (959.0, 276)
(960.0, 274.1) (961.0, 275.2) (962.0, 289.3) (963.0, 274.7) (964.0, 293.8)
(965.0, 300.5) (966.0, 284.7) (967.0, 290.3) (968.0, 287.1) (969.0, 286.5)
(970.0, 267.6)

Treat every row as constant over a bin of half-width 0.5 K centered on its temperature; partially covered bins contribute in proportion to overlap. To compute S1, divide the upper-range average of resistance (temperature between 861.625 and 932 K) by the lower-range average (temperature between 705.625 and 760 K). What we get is 1.18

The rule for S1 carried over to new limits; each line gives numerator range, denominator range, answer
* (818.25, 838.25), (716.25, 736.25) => 1.24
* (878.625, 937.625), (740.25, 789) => 0.91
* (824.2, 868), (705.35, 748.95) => 1.30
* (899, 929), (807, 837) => 1.08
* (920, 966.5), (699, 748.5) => 1.21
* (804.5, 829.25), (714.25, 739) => 1.20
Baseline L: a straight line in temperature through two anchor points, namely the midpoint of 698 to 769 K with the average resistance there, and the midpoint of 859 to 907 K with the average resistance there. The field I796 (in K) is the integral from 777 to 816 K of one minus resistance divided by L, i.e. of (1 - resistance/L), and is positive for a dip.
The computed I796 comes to -2.2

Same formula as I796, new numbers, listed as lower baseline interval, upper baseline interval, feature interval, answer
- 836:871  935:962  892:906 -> 1.16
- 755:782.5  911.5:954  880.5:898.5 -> 2.26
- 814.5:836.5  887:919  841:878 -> -4.69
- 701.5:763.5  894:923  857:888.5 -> -1.63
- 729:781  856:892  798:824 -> 1.92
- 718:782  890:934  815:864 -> -2.02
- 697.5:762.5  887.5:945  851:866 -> -3.68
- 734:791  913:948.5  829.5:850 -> 0.48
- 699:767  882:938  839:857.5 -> -2.34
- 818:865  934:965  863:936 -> 1.93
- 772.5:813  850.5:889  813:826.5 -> 1.32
